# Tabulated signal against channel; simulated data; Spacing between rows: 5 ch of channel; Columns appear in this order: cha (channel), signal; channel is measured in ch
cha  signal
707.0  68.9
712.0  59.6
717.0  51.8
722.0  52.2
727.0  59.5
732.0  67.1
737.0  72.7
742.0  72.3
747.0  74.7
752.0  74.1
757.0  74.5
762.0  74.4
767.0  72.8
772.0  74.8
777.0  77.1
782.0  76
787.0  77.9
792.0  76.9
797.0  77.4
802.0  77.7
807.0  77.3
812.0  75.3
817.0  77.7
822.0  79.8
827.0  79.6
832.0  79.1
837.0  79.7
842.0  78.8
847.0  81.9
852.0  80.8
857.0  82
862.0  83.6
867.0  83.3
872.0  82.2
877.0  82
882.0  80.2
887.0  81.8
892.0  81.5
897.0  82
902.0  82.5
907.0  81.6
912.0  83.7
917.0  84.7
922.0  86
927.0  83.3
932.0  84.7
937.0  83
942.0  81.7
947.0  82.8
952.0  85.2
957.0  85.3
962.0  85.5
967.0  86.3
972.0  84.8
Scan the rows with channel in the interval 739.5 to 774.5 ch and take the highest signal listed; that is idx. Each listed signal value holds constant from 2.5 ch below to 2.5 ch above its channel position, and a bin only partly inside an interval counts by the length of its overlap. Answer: 74.8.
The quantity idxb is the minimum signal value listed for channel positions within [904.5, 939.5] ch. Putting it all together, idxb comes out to 81.6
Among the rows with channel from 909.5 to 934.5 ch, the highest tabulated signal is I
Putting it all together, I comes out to 86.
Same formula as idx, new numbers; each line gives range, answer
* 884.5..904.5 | 82.5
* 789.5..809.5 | 77.7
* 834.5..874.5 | 83.6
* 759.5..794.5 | 77.9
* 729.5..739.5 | 72.7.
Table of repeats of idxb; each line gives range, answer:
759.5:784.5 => 72.8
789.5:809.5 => 76.9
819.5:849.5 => 78.8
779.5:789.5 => 76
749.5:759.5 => 74.1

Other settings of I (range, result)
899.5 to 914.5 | 83.7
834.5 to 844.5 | 79.7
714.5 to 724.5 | 52.2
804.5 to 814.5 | 77.3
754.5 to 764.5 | 74.5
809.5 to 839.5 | 79.8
